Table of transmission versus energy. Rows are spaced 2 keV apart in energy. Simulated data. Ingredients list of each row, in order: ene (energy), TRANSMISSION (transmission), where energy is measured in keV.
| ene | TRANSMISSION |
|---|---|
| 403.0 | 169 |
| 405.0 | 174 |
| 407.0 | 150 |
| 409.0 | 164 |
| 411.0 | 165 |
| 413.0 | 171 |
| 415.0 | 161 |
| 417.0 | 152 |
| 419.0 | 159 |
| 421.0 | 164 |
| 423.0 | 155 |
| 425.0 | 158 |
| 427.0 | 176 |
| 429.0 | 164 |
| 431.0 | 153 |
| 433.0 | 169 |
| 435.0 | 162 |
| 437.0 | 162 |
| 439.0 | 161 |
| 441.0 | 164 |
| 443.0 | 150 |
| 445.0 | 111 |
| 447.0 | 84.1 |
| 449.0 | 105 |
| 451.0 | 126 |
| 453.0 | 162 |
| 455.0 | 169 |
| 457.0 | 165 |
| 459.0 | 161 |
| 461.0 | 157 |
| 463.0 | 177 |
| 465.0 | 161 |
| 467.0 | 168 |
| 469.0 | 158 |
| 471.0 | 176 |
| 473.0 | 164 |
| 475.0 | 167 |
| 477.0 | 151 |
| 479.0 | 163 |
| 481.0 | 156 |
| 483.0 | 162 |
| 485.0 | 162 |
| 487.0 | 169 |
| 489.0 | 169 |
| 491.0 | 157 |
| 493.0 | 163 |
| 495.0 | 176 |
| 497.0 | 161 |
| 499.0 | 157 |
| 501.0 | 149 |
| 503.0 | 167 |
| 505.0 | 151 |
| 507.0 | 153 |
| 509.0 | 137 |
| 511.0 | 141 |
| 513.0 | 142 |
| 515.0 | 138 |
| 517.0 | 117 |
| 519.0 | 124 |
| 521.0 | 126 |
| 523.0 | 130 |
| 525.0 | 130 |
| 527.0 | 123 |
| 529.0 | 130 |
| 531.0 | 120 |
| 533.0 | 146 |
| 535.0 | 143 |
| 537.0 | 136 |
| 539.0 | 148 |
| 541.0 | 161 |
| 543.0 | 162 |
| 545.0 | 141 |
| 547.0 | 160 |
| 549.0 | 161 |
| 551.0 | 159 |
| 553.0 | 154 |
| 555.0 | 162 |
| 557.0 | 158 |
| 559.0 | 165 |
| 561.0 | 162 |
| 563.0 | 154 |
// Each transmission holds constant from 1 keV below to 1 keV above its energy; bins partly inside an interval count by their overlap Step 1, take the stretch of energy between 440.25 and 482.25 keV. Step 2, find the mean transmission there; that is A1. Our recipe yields 152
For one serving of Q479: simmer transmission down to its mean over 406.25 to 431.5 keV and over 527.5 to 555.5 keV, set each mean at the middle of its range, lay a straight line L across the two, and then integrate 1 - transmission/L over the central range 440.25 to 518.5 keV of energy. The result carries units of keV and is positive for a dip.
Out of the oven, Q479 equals 1.0 keV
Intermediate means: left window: 161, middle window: 153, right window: 148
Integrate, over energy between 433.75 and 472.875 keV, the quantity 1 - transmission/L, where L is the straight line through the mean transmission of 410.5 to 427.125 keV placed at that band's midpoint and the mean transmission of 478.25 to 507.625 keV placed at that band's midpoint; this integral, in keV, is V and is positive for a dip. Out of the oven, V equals 2.3 keV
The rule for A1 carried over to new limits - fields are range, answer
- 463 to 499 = 164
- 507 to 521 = 134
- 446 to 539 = 149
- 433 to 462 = 146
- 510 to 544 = 136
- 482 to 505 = 162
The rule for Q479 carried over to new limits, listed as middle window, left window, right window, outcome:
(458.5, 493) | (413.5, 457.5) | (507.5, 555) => -3.83 keV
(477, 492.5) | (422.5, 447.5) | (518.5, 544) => -1.84 keV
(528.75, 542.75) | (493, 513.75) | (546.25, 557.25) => 1.34 keV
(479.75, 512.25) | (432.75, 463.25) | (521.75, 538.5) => -4.45 keV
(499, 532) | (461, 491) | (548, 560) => 5.13 keV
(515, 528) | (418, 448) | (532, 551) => 2.19 keV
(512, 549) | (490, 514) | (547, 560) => 4.53 keV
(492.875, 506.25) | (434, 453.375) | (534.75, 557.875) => -1.24 keV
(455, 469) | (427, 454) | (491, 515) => -1.56 keV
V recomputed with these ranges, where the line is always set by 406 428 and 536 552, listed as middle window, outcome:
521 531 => 1.8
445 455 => 2.3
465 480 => -0.5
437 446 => 0.7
